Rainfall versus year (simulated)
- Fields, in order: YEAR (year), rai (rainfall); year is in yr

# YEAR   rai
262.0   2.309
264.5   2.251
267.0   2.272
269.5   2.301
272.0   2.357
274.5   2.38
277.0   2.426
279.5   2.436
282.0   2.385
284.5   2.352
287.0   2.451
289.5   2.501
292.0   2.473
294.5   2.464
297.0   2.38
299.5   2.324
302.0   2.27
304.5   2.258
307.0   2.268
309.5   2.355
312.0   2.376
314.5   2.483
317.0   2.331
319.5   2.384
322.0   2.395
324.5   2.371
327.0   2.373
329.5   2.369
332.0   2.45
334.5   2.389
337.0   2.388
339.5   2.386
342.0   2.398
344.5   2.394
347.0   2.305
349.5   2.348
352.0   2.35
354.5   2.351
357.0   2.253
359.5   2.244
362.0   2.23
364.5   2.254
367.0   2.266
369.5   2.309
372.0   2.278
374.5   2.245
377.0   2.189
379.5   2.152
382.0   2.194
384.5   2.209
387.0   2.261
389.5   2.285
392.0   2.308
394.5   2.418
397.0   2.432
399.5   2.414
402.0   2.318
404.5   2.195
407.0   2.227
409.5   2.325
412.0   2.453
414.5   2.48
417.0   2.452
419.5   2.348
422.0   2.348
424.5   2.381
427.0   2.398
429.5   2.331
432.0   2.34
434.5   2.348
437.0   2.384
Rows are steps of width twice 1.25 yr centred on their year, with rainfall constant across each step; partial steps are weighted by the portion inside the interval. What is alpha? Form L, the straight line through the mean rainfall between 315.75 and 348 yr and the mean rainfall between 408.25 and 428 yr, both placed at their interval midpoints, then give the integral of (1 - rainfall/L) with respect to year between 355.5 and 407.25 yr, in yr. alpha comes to 2.57 yr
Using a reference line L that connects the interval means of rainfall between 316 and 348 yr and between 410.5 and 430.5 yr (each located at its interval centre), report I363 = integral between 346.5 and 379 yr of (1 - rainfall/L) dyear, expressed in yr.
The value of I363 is 1.5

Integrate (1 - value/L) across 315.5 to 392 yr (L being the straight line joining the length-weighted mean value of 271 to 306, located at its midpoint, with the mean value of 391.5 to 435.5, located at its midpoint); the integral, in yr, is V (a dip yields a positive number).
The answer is 2.04 yr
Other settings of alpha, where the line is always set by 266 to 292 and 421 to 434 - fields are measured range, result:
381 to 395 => 0.56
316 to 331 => 0.06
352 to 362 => 0.38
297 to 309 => 0.46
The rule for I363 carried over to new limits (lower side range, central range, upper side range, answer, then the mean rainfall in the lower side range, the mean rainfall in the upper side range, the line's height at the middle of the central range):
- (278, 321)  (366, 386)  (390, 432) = 1.2 yr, 2.38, 2.36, 2.37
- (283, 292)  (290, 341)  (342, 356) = 0.5 yr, 2.44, 2.35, 2.4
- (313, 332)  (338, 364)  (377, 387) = -0.3 yr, 2.39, 2.2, 2.3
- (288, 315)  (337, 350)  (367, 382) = -0.4 yr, 2.38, 2.23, 2.29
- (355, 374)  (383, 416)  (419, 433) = -0.2 yr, 2.26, 2.36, 2.32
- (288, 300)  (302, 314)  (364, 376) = 0.4 yr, 2.44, 2.27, 2.4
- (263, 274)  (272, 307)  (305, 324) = -0.8 yr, 2.3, 2.37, 2.33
